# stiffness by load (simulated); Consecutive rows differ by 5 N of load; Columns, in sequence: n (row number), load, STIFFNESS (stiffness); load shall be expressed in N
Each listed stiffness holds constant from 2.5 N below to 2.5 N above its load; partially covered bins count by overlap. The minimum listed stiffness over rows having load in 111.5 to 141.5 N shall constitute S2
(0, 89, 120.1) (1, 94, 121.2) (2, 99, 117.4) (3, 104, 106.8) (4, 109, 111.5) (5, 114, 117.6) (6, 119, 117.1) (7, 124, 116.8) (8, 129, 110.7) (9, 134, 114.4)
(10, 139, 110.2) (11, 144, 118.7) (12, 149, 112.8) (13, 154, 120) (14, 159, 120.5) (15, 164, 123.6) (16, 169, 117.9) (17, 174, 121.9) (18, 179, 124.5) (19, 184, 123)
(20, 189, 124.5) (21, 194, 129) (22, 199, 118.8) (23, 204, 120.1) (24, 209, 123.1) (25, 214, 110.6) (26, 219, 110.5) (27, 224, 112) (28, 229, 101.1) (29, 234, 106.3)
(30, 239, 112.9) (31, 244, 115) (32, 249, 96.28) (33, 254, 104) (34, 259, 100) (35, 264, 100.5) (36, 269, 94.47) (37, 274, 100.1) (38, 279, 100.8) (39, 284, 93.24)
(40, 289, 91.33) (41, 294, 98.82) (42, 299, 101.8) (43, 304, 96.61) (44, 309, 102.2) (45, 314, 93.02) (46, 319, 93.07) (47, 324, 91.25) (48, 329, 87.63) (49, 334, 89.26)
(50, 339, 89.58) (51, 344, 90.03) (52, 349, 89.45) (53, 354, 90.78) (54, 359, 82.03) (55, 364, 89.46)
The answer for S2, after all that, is 110.2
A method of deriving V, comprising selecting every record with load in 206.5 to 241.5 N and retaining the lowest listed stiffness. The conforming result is 101.1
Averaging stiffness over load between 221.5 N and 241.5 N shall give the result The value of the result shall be 108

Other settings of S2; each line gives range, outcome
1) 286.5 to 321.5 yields 91.33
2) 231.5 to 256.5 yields 96.28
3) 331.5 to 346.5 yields 89.26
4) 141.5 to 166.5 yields 112.8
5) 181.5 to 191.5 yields 123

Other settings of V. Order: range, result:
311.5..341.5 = 87.63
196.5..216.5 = 110.6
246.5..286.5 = 93.24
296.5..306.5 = 96.61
